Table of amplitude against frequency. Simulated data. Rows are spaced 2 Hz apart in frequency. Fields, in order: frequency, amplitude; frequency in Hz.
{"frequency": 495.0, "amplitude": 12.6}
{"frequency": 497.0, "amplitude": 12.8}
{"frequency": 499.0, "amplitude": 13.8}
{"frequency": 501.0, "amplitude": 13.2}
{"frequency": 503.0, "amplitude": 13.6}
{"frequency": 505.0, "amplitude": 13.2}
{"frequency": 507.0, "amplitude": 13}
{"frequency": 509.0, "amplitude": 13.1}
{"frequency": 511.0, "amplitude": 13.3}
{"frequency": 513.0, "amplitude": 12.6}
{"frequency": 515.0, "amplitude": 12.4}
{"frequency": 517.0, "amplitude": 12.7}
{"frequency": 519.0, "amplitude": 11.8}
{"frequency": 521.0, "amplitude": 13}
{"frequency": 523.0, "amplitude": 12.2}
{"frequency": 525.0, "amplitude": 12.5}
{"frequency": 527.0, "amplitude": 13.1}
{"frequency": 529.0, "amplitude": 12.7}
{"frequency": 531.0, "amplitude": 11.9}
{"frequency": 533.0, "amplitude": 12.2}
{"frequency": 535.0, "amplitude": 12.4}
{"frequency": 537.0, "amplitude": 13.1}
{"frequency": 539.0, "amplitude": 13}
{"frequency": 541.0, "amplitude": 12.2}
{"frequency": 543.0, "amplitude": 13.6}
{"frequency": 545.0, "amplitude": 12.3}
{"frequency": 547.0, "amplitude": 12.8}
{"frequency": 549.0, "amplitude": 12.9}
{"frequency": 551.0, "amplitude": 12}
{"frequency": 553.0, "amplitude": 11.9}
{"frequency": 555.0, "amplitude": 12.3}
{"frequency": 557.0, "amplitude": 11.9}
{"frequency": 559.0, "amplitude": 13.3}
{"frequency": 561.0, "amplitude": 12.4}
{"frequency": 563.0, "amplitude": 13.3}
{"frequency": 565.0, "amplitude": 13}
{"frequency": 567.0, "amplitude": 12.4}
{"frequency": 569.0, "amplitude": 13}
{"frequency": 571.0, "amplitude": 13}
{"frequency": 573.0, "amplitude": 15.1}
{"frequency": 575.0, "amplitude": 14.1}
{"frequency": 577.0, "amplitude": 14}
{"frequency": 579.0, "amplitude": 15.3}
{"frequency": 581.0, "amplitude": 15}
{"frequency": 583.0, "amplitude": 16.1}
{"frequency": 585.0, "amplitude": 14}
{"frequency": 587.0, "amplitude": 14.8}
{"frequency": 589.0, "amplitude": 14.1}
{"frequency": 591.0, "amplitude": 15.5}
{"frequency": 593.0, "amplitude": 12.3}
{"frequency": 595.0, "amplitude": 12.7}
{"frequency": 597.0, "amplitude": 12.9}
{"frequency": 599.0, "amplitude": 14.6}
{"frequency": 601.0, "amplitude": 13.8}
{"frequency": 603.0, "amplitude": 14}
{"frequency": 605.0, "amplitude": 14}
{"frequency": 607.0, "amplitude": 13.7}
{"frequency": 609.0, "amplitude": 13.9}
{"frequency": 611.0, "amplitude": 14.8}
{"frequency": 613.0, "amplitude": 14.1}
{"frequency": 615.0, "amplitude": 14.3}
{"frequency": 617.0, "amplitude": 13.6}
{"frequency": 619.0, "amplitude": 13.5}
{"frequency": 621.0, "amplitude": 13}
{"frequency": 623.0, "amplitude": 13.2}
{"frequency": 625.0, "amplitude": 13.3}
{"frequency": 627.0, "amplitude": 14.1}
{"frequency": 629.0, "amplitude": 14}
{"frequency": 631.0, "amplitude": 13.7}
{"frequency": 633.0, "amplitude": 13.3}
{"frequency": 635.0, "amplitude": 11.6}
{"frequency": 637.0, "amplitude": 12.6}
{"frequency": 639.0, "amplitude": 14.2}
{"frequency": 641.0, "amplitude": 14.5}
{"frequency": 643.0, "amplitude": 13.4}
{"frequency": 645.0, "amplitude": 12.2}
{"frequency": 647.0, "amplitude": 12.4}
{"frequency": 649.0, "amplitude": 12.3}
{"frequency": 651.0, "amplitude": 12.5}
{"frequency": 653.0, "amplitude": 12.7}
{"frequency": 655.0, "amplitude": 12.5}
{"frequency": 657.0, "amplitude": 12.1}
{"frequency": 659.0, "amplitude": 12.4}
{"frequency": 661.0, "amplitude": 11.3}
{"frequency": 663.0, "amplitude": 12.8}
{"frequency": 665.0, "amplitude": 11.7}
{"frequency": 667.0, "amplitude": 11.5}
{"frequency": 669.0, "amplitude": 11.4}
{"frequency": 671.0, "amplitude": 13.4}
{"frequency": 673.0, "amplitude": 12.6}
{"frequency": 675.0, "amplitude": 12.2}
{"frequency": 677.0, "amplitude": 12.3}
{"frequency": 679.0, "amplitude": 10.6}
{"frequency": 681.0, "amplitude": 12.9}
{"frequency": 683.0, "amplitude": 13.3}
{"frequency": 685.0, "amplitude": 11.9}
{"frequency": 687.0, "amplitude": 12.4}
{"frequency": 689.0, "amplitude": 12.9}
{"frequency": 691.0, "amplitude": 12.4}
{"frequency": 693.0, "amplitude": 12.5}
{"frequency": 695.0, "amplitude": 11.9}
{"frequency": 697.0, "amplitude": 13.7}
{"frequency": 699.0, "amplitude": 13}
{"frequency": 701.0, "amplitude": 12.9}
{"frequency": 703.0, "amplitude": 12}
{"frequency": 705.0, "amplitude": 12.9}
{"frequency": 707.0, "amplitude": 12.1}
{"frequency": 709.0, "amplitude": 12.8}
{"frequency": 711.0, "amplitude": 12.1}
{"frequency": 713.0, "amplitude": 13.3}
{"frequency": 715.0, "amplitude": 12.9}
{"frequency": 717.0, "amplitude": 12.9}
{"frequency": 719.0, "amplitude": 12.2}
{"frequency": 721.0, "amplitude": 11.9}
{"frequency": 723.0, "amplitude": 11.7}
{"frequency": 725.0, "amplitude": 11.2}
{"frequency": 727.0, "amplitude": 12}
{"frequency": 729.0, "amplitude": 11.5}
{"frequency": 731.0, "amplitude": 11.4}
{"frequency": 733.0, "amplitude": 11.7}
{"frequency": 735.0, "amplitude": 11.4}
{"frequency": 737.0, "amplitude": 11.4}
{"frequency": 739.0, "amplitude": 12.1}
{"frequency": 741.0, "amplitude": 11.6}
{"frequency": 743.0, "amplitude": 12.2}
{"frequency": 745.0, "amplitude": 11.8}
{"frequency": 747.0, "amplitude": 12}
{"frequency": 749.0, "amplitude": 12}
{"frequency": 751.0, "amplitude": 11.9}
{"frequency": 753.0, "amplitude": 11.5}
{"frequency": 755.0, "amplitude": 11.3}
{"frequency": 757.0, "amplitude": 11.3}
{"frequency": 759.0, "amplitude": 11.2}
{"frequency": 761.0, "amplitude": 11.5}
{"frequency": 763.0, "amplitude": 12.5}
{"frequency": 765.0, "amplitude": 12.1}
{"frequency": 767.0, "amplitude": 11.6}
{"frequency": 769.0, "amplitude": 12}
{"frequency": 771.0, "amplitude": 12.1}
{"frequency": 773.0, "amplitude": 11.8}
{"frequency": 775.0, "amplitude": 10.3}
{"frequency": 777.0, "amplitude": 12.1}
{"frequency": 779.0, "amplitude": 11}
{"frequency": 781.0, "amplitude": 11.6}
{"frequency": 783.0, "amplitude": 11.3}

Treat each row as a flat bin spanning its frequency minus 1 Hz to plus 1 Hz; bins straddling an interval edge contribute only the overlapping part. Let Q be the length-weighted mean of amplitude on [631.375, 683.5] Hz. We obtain 12.5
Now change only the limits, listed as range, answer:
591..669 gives 13.2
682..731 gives 12.4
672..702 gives 12.5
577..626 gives 14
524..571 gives 12.6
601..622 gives 13.9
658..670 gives 11.8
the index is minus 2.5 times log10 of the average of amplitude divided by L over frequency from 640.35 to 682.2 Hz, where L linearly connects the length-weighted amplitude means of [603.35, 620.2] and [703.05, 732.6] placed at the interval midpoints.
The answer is 0.067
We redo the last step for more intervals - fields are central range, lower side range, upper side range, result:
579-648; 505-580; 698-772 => -0.10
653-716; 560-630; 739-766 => 0.02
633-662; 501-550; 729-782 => -0.04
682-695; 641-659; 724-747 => -0.03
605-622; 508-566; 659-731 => -0.12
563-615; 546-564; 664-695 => -0.13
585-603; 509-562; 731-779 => -0.13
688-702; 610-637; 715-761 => -0.03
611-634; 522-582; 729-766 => -0.10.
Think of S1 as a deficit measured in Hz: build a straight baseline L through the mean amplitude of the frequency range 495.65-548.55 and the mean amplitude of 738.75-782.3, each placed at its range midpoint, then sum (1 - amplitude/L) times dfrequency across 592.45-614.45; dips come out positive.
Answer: -2.4 Hz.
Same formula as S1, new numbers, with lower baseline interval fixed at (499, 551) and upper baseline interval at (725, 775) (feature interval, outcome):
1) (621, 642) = -2.0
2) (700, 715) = -0.9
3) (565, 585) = -2.6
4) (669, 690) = -0.6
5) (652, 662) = 0.0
